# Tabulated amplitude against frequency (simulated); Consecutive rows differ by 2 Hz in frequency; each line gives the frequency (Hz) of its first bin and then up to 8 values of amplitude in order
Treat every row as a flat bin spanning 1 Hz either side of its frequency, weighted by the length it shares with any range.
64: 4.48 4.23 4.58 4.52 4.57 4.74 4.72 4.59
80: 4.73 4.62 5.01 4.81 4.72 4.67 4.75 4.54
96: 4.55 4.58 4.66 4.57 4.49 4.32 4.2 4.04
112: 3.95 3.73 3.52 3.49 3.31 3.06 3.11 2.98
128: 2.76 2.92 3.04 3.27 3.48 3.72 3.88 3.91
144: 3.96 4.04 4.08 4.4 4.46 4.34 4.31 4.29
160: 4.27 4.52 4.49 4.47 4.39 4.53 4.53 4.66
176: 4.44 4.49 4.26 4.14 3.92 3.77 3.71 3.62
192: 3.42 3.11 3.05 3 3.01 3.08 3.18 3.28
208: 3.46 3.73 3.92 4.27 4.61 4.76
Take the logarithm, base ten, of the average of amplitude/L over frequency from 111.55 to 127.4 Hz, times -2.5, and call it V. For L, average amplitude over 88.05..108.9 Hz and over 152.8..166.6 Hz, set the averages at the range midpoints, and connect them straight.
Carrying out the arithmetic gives 0.315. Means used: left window 4.54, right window 4.38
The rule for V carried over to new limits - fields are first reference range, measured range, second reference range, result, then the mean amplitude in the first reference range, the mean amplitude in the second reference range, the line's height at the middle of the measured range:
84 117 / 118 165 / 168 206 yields 0.09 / 4.4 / 3.78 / 4.1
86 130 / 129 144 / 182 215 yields 0.10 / 3.99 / 3.49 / 3.84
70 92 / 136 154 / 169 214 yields 0.03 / 4.71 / 3.75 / 4.16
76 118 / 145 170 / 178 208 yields -0.13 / 4.44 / 3.5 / 3.85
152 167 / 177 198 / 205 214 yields 0.08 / 4.39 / 3.67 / 3.99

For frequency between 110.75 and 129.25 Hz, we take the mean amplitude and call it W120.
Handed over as 3.33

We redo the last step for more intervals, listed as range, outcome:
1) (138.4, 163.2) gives 4.2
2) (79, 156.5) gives 4.02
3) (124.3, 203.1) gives 3.86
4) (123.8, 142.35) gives 3.29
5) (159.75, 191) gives 4.26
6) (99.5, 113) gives 4.31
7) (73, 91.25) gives 4.73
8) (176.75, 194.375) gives 3.86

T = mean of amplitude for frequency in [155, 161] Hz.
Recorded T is 4.29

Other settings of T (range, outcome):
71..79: 4.65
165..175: 4.52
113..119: 3.58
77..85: 4.74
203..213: 3.51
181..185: 4.03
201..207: 3.18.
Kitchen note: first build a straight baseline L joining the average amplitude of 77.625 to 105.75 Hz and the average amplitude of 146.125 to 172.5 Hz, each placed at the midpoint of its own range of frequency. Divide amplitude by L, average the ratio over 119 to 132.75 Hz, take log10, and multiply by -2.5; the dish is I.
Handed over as 0.43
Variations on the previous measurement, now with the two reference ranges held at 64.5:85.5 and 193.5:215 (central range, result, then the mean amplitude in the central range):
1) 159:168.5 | -0.18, 4.43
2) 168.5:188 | -0.18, 4.28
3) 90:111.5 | -0.02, 4.47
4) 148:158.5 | -0.12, 4.34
